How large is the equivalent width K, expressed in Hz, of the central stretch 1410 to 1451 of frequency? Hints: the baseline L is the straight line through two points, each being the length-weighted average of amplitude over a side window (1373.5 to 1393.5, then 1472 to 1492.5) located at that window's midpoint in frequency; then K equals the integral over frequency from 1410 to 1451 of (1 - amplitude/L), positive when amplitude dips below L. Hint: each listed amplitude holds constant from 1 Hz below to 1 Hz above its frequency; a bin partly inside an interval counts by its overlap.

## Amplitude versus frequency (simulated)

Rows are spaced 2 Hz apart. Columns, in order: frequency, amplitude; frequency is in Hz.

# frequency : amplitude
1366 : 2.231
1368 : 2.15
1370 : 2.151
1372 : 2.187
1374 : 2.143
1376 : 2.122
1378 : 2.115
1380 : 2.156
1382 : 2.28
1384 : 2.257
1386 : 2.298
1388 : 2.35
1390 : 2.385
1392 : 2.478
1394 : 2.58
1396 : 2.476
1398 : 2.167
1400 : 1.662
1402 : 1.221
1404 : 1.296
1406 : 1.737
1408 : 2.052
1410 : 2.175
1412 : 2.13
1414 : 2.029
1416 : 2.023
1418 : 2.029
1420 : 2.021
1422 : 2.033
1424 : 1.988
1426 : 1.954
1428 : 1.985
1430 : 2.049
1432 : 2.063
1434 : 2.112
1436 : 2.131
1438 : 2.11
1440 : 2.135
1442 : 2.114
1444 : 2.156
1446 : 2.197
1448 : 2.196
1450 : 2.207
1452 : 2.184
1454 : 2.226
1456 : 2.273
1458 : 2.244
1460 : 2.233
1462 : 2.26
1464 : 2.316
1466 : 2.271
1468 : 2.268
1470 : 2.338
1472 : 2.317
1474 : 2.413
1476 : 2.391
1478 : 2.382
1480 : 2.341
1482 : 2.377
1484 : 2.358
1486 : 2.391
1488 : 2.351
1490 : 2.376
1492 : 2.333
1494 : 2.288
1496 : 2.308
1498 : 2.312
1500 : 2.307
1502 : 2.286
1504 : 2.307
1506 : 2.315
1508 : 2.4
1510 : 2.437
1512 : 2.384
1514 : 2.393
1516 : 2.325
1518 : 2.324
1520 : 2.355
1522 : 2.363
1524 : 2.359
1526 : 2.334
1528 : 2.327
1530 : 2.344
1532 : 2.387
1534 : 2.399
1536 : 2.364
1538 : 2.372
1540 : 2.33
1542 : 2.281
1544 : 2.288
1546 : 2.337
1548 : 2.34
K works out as 4.1 Hz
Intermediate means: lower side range 2.27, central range 2.09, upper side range 2.37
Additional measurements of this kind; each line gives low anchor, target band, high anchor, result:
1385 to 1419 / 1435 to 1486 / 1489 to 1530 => -1.0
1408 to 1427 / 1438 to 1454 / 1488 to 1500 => -0.2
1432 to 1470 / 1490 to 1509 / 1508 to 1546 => -0.2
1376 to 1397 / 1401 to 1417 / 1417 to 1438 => 2.4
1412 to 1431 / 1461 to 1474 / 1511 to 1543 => -0.8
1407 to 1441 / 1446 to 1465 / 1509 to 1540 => -0.7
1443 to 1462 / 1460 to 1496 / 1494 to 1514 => -0.9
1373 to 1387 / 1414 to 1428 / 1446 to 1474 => 1.4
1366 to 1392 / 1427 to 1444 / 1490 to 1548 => 1.4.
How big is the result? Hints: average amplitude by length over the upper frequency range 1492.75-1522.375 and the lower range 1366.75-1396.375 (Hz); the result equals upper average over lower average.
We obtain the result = 1.03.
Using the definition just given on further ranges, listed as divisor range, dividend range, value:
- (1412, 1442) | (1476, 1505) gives 1.14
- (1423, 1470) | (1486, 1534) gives 1.08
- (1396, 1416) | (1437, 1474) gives 1.19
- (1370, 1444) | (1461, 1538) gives 1.12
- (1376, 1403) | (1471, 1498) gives 1.08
